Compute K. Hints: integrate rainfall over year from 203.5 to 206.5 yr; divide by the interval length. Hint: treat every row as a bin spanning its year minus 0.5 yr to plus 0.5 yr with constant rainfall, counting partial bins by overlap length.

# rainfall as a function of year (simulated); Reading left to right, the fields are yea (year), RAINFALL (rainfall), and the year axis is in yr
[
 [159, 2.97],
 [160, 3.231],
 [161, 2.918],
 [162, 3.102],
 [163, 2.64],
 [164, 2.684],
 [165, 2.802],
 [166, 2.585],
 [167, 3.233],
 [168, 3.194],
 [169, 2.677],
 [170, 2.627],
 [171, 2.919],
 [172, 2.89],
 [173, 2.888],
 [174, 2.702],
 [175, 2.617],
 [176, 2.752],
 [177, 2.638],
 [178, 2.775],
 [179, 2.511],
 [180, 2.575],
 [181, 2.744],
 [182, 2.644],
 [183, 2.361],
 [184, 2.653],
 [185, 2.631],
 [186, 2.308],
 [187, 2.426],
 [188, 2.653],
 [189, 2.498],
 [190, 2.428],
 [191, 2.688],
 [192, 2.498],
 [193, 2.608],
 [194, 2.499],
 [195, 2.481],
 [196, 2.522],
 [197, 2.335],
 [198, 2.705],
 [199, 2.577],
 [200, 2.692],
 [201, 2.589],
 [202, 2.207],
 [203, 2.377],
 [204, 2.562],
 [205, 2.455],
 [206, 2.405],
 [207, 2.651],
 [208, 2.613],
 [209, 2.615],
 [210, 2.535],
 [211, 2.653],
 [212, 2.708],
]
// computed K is 2.47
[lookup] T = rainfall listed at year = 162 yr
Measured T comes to 3.102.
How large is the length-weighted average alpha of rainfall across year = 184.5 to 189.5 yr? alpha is 2.5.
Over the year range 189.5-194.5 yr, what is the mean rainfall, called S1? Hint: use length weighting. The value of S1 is 2.54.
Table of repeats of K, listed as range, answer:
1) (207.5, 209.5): 2.61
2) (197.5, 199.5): 2.64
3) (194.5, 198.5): 2.51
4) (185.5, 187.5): 2.37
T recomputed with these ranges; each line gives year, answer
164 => 2.684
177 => 2.638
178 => 2.775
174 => 2.702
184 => 2.653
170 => 2.627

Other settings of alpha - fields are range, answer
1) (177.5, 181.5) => 2.65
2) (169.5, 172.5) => 2.81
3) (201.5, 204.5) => 2.38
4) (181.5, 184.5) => 2.55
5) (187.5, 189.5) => 2.58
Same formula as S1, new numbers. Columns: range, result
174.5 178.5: 2.7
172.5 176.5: 2.74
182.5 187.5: 2.48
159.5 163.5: 2.97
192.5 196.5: 2.53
